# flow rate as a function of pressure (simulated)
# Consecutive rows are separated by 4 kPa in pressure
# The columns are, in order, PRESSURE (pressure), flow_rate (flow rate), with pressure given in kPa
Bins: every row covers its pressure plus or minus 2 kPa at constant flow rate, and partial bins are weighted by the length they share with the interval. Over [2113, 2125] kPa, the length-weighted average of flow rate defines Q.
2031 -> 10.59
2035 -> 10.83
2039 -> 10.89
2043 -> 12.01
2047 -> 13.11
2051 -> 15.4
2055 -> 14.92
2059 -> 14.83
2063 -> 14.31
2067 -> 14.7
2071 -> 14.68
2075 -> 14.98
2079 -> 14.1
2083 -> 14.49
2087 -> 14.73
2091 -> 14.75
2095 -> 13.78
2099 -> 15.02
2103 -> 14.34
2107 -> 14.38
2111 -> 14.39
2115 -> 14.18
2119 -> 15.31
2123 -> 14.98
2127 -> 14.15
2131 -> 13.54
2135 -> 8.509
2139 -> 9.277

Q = 14.8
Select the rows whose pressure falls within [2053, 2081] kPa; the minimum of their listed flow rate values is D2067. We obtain 14.1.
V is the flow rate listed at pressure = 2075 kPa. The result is 14.98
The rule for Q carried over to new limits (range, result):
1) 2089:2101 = 14.5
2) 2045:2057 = 14.5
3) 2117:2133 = 14.5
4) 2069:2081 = 14.6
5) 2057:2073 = 14.6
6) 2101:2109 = 14.4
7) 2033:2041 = 10.9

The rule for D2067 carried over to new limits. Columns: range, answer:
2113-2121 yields 14.18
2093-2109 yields 13.78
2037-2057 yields 10.89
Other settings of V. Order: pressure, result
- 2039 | 10.89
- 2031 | 10.59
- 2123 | 14.98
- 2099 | 15.02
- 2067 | 14.7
